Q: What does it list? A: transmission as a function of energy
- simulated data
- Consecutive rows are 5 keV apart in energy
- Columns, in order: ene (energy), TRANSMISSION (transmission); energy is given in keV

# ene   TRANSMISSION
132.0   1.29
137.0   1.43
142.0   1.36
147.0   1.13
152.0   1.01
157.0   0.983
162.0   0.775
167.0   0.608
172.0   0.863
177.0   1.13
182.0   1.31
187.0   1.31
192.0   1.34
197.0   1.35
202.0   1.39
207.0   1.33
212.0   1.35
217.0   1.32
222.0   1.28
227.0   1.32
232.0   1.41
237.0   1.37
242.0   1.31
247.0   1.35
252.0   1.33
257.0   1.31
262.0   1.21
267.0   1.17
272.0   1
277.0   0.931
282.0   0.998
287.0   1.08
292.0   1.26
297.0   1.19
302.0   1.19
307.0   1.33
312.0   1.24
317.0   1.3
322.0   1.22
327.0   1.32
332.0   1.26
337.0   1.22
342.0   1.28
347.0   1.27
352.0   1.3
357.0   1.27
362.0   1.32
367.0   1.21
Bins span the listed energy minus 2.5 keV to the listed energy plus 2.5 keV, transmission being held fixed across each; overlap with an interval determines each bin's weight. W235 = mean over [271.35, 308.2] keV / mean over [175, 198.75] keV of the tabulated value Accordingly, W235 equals 0.9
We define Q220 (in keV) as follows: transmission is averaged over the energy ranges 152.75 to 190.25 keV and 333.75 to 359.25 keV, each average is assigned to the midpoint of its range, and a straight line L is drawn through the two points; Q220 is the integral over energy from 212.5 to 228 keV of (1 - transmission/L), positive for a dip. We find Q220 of -3.4 keV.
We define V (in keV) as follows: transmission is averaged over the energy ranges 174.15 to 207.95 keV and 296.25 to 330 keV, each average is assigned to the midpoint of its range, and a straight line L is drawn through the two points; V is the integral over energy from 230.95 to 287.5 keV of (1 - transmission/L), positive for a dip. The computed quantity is 3.3 keV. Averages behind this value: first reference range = 1.3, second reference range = 1.26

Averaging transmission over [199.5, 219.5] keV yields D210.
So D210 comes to 1.35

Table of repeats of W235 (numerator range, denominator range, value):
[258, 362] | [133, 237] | 1.00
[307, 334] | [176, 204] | 0.97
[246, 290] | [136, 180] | 1.12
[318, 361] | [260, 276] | 1.15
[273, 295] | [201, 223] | 0.80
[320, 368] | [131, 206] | 1.10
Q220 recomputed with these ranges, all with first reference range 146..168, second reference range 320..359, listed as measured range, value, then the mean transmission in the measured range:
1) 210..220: -3.0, 1.33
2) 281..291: 0.7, 1.08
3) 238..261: -4.9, 1.32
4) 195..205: -3.8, 1.37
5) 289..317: -1.1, 1.24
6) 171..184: -2.4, 1.12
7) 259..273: -0.3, 1.15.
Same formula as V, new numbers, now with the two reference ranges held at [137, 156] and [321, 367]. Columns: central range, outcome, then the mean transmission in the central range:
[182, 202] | -2.2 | 1.34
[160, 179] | 5.7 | 0.838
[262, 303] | 4.6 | 1.11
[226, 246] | -2.1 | 1.35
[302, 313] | -0.1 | 1.27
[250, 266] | -0.5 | 1.27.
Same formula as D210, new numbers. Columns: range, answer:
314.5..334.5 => 1.27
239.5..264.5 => 1.3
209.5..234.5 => 1.34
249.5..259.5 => 1.32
